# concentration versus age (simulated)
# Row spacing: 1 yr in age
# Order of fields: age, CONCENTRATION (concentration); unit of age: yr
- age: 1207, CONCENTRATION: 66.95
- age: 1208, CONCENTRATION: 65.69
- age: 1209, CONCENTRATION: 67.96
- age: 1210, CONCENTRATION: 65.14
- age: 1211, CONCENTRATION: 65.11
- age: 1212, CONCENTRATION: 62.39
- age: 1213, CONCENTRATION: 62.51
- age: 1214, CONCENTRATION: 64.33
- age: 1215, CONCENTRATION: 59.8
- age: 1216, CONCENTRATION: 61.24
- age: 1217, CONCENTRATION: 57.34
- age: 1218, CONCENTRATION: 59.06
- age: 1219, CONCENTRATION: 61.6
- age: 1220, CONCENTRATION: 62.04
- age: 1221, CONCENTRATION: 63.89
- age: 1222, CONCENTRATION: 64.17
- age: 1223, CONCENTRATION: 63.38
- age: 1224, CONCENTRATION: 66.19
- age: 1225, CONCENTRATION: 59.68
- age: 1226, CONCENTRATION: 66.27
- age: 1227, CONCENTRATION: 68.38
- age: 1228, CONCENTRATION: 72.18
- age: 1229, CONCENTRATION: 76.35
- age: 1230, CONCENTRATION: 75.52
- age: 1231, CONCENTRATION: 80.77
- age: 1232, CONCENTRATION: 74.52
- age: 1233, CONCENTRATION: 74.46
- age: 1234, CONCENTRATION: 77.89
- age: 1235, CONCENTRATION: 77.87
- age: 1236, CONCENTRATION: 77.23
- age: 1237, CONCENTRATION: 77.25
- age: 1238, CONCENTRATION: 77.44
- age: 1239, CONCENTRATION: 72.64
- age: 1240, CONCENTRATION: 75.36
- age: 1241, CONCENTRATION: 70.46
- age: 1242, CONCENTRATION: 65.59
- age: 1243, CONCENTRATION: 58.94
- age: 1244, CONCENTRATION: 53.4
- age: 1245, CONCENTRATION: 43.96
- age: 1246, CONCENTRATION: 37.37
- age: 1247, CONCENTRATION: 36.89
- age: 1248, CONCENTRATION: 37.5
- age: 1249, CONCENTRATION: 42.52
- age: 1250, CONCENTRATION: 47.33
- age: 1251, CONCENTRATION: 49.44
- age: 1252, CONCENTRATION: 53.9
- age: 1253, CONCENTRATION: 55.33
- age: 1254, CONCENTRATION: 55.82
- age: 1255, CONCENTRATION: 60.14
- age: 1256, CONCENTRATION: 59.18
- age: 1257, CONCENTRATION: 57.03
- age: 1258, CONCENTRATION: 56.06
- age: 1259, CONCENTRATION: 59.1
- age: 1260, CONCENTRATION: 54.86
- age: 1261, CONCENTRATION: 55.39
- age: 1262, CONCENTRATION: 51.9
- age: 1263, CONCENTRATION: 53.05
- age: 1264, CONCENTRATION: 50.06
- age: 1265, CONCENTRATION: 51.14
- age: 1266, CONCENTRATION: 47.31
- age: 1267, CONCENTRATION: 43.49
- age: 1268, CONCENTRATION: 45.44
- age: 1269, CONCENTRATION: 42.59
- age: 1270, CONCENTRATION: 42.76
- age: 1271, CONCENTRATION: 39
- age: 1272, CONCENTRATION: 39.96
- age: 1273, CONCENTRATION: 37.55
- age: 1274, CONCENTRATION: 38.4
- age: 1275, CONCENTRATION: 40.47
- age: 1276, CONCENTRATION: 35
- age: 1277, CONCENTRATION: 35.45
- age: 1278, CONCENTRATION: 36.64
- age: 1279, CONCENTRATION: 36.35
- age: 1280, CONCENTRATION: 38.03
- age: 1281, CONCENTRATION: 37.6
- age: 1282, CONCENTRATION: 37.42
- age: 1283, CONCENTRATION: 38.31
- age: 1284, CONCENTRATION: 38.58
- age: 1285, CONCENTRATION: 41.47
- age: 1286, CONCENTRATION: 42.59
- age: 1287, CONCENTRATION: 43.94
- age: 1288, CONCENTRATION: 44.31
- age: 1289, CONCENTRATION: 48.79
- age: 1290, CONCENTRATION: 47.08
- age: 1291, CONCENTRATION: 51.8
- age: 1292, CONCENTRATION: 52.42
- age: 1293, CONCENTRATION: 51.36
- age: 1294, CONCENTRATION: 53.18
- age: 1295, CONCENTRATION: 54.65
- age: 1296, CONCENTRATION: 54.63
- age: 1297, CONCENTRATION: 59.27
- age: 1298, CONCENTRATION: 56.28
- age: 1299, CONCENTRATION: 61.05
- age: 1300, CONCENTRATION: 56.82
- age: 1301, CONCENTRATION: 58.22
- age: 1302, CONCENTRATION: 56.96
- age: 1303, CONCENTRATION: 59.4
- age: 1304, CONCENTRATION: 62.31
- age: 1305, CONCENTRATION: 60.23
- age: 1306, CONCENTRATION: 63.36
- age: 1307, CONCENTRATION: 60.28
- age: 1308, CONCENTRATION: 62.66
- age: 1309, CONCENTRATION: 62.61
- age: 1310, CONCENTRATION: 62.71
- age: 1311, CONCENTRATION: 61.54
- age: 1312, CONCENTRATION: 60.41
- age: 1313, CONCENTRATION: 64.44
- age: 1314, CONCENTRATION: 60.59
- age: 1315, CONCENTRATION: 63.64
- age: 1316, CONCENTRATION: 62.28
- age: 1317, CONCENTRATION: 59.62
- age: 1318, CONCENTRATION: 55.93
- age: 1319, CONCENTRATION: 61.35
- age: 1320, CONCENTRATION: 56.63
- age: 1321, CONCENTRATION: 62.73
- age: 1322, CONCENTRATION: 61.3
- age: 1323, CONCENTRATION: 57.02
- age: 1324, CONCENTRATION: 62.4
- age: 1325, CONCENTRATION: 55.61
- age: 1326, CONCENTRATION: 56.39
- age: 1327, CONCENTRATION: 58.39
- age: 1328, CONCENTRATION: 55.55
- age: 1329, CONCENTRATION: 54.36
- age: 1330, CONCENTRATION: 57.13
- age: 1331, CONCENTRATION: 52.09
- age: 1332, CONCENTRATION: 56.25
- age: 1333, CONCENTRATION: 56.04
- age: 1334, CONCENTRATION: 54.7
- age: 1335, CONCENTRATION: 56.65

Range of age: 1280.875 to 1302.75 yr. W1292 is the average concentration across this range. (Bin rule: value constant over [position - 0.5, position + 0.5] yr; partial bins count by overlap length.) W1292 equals 49.7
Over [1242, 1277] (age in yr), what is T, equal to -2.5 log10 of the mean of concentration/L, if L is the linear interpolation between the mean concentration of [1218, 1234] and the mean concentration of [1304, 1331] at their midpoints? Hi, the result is 0.34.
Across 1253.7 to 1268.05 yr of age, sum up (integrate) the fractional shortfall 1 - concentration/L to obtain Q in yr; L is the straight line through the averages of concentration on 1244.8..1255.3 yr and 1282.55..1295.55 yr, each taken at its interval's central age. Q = -2.0 yr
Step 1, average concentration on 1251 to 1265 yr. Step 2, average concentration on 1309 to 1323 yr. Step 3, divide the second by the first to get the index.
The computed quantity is 1.10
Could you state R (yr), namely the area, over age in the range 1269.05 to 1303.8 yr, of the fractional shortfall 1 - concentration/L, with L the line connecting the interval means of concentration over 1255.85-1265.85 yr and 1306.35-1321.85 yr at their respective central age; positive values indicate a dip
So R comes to 7.0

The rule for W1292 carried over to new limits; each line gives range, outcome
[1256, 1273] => 49.3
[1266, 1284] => 39.3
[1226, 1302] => 53.5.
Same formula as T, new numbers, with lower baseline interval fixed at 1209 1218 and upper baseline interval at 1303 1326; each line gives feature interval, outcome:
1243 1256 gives 0.259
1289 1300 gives 0.133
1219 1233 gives -0.108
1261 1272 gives 0.298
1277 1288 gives 0.486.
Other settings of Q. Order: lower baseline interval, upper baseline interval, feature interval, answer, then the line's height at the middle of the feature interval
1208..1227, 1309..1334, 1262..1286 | 7.7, 60.8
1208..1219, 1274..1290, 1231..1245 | -4.2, 54.5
